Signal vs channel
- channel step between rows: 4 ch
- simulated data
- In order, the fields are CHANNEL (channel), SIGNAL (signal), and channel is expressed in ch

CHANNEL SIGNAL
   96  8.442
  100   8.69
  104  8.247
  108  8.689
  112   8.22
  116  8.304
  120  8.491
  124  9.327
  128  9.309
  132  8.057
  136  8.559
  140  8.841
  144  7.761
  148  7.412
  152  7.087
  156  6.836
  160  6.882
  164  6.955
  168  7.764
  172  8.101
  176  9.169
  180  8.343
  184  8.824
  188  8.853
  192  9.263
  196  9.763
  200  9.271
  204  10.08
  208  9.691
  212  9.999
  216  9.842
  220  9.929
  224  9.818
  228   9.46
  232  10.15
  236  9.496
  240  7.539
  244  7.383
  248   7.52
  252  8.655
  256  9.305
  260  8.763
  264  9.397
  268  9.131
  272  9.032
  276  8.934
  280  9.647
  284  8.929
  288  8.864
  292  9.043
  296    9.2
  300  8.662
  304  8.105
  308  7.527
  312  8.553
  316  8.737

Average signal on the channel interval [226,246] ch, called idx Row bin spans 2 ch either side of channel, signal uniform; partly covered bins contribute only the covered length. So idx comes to 8.81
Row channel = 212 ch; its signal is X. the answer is 9.999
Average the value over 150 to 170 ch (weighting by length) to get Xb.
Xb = 7.1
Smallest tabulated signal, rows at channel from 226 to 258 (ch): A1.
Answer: 7.383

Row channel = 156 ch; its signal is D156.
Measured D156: 6.836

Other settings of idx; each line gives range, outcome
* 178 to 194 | 8.82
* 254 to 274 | 9.13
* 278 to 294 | 9.12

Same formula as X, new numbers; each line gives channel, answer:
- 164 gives 6.955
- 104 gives 8.247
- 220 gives 9.929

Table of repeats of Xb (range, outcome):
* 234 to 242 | 8.52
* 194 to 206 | 9.7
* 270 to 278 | 8.98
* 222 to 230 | 9.64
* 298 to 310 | 8.1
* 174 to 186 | 8.78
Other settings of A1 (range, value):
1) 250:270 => 8.655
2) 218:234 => 9.46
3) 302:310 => 7.527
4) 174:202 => 8.343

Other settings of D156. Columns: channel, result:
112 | 8.22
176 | 9.169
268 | 9.131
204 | 10.08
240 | 7.539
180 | 8.343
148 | 7.412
